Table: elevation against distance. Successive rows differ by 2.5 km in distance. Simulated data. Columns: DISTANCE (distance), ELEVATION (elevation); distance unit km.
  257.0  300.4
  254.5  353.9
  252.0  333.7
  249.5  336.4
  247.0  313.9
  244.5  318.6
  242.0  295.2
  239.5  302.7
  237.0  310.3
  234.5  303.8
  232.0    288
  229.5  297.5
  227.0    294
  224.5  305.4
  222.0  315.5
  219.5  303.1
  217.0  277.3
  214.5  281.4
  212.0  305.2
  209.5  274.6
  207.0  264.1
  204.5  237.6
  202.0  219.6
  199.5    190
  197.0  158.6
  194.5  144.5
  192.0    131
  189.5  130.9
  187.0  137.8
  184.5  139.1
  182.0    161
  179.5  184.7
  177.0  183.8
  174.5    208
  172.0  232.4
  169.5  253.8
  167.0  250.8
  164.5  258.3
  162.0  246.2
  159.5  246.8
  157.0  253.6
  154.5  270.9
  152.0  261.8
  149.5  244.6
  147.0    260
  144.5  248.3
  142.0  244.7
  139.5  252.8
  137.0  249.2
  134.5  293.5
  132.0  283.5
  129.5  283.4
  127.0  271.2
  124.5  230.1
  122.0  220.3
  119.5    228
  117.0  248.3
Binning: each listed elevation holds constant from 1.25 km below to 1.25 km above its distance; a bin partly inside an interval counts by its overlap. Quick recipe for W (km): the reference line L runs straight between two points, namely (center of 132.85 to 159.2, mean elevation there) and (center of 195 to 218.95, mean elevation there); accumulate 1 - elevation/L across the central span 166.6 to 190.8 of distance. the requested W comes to 6.3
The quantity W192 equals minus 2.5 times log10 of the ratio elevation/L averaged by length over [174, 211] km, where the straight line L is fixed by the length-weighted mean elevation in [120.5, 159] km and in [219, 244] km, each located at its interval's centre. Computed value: 0.47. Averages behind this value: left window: 257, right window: 302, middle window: 185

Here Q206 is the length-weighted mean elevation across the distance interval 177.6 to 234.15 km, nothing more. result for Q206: 230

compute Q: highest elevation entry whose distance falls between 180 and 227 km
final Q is 315.5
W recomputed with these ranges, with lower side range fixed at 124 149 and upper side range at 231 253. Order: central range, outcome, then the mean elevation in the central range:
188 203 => 6.7 km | 161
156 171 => 1.3 km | 251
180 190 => 4.9 km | 146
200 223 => 2.0 km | 272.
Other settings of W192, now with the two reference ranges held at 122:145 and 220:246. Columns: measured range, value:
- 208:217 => 0.03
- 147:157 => 0.04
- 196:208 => 0.33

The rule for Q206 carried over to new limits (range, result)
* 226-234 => 294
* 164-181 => 222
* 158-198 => 192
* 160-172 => 250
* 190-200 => 152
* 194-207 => 200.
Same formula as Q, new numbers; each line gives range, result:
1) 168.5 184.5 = 253.8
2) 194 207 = 264.1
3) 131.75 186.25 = 293.5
